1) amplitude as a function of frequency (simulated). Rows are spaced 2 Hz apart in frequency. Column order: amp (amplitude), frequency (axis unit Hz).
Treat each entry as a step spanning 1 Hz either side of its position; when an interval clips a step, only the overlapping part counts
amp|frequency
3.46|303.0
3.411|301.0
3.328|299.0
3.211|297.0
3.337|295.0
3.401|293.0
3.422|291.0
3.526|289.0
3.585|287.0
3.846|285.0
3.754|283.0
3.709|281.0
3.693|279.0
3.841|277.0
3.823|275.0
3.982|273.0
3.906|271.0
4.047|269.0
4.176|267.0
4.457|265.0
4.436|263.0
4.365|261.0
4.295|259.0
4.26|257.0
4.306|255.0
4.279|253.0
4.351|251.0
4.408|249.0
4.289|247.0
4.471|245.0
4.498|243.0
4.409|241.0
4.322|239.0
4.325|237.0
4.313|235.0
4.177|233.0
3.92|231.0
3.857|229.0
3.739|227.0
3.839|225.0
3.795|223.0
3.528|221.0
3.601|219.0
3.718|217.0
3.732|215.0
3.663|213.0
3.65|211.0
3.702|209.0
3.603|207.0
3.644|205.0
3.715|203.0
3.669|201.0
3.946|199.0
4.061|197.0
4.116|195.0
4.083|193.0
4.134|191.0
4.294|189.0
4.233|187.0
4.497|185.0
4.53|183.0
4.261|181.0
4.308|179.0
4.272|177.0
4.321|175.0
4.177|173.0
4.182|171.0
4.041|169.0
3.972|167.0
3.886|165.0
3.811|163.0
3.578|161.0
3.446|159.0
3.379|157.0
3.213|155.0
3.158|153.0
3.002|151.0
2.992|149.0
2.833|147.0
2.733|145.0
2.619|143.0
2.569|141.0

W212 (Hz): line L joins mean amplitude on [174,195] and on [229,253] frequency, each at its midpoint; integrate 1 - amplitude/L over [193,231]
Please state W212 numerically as 4.63 Hz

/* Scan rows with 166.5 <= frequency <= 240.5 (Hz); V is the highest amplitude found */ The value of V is 4.53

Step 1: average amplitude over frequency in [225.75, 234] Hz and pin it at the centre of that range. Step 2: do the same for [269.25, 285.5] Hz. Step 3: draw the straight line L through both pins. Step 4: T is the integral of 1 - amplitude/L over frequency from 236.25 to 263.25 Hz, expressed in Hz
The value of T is -3.30 Hz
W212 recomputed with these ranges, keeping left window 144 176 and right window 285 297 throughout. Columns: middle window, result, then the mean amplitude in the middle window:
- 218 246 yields -4.4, 4.06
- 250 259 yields -2.1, 4.3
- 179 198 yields -3.9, 4.25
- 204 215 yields -0.5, 3.66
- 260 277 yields -3.2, 4.13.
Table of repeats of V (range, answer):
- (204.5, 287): 4.498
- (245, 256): 4.471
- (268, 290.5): 4.047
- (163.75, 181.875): 4.321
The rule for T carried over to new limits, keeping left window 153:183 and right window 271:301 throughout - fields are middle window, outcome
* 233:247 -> -2.41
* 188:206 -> -0.58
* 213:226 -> 0.28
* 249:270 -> -3.58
